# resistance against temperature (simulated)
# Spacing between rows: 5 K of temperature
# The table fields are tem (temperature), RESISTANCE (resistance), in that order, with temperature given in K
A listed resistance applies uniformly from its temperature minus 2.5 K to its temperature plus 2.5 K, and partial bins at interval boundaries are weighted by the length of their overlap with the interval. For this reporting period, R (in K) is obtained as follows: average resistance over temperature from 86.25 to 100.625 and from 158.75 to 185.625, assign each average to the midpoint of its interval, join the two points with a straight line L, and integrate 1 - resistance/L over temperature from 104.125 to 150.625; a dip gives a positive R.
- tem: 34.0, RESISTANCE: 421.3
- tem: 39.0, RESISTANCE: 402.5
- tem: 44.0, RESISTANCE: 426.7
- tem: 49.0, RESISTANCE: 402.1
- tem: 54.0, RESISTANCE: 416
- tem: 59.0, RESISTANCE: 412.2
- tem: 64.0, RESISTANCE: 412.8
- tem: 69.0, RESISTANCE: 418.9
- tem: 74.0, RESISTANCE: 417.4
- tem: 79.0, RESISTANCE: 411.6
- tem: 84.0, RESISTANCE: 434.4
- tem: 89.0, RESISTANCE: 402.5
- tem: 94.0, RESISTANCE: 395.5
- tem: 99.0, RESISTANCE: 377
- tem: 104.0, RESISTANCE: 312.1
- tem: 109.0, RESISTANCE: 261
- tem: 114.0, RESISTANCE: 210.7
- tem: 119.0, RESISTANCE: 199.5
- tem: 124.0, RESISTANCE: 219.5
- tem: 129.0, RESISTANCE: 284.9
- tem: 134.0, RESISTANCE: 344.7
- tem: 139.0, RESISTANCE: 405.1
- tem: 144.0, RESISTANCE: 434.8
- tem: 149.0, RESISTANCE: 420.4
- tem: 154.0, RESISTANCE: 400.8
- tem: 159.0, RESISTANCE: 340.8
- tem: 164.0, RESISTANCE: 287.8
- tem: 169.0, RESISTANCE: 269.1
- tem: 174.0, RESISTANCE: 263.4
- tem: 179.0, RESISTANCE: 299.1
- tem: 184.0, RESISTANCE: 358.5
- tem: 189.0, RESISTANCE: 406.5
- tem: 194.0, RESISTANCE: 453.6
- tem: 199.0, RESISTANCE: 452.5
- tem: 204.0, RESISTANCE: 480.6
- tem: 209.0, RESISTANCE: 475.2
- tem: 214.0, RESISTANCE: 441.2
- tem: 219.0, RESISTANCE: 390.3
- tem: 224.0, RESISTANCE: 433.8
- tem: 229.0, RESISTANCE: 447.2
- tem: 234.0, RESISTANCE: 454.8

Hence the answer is 5.5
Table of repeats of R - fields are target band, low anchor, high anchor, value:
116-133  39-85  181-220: 7.2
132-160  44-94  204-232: 2.2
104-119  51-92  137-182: 5.5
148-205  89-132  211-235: 1.4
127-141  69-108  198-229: 2.2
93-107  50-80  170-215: 1.9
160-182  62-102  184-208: 7.5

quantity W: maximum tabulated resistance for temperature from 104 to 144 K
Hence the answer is 434.8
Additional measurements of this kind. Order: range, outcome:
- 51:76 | 418.9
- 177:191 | 406.5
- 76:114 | 434.4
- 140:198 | 453.6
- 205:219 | 475.2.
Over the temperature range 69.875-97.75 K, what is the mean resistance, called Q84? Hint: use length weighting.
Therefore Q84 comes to 411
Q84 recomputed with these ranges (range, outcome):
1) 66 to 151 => 350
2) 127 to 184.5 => 342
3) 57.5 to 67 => 413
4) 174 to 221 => 410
